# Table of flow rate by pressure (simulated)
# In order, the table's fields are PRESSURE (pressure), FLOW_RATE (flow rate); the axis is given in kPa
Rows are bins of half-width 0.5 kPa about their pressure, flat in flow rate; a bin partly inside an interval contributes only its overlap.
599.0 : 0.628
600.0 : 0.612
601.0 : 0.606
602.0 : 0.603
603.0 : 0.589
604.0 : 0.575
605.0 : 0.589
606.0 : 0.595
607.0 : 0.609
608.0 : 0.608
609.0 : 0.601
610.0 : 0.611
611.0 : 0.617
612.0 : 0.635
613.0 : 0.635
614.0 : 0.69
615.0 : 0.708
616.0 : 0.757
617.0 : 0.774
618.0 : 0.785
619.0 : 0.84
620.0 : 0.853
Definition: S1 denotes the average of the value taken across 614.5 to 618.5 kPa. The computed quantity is 0.756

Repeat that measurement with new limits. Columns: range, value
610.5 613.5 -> 0.629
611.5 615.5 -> 0.667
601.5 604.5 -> 0.589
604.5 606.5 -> 0.592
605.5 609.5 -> 0.603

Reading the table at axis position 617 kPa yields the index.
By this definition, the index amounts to 0.774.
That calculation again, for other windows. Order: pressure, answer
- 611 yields 0.617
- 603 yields 0.589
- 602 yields 0.603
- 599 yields 0.628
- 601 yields 0.606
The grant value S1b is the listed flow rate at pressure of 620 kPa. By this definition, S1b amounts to 0.853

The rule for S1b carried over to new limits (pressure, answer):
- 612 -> 0.635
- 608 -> 0.608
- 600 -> 0.612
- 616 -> 0.757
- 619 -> 0.84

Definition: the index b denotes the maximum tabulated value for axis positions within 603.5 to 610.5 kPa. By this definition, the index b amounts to 0.611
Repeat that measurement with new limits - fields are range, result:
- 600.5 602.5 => 0.606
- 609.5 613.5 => 0.635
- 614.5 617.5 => 0.774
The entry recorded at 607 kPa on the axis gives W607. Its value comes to 0.609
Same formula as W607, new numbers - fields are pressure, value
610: 0.611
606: 0.595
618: 0.785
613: 0.635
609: 0.601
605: 0.589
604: 0.575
